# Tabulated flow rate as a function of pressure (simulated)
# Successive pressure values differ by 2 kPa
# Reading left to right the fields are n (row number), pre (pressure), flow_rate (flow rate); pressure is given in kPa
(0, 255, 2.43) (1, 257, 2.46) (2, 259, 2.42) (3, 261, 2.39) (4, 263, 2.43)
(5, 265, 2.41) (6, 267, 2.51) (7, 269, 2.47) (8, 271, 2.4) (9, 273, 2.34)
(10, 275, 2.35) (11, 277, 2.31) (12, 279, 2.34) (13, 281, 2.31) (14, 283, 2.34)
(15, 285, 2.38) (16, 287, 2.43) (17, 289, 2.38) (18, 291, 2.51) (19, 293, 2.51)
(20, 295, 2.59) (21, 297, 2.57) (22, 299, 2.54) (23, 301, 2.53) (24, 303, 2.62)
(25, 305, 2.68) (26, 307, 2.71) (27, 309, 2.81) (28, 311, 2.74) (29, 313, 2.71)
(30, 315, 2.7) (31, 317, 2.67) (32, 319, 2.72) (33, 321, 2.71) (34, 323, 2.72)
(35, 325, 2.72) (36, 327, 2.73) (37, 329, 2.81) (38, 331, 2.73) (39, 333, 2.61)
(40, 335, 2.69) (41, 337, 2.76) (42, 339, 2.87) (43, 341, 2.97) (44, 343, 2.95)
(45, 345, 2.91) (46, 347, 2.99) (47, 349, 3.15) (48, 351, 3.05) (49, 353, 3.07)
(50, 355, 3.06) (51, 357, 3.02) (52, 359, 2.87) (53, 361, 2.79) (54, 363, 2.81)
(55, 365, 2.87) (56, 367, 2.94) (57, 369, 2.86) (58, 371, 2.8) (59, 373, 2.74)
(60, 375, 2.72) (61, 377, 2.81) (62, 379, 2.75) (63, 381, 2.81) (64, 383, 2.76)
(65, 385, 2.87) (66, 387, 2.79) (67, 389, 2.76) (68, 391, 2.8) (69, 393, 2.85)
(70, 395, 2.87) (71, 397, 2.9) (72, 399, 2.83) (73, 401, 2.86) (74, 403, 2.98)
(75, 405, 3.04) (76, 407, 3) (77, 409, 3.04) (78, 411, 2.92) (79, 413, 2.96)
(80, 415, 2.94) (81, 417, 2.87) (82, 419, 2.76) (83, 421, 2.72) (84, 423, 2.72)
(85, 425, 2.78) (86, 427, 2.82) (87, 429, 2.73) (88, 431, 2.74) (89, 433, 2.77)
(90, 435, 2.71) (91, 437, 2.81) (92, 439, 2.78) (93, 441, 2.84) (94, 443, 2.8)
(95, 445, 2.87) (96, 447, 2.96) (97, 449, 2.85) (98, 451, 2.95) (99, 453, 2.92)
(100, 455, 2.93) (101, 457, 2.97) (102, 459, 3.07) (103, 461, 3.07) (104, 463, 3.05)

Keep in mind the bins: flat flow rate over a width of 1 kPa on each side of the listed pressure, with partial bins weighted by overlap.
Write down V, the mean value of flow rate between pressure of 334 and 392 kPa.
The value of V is 2.87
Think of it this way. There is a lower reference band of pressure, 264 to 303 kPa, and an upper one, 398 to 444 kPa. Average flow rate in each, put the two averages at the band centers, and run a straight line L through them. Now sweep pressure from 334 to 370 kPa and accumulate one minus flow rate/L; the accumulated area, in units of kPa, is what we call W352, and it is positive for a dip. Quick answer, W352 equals -3.9 kPa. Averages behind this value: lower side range 2.44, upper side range 2.84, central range 2.92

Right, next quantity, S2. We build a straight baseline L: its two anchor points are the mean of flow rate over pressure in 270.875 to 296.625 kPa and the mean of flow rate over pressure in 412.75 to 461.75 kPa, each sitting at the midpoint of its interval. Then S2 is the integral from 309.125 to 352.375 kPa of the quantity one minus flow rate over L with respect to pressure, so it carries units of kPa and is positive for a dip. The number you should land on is -4.53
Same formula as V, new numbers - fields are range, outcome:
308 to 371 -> 2.84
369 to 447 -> 2.83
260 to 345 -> 2.59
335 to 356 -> 2.96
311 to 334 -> 2.71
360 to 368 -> 2.85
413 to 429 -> 2.81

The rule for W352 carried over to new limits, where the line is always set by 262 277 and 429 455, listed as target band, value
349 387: -3.2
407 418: -0.8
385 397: -0.5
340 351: -1.7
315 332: -1.2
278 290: 0.4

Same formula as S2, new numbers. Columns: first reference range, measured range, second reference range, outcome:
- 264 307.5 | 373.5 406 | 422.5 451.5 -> -1.6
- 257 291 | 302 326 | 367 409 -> -1.5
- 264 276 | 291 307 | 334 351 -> 0.2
